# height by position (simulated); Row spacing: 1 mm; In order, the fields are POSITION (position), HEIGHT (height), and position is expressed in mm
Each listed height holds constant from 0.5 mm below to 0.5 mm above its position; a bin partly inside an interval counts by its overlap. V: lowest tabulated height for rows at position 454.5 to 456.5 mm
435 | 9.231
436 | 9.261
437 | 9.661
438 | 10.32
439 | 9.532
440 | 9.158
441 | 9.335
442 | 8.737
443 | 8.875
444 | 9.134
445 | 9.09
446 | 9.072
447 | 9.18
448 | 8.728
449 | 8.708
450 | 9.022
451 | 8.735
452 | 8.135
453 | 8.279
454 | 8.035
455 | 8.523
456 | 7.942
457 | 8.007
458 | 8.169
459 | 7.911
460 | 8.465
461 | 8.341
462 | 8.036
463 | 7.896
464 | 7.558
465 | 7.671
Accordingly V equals 7.942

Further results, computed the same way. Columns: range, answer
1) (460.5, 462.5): 8.036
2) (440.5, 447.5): 8.737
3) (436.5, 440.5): 9.158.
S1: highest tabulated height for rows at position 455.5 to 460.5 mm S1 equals 8.465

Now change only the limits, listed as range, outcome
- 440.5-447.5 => 9.335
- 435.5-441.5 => 10.32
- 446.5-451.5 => 9.18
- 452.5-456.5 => 8.523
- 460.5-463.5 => 8.341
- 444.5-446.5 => 9.09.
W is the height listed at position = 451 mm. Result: 8.735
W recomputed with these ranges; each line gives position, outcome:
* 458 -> 8.169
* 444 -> 9.134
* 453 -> 8.279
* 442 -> 8.737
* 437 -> 9.661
